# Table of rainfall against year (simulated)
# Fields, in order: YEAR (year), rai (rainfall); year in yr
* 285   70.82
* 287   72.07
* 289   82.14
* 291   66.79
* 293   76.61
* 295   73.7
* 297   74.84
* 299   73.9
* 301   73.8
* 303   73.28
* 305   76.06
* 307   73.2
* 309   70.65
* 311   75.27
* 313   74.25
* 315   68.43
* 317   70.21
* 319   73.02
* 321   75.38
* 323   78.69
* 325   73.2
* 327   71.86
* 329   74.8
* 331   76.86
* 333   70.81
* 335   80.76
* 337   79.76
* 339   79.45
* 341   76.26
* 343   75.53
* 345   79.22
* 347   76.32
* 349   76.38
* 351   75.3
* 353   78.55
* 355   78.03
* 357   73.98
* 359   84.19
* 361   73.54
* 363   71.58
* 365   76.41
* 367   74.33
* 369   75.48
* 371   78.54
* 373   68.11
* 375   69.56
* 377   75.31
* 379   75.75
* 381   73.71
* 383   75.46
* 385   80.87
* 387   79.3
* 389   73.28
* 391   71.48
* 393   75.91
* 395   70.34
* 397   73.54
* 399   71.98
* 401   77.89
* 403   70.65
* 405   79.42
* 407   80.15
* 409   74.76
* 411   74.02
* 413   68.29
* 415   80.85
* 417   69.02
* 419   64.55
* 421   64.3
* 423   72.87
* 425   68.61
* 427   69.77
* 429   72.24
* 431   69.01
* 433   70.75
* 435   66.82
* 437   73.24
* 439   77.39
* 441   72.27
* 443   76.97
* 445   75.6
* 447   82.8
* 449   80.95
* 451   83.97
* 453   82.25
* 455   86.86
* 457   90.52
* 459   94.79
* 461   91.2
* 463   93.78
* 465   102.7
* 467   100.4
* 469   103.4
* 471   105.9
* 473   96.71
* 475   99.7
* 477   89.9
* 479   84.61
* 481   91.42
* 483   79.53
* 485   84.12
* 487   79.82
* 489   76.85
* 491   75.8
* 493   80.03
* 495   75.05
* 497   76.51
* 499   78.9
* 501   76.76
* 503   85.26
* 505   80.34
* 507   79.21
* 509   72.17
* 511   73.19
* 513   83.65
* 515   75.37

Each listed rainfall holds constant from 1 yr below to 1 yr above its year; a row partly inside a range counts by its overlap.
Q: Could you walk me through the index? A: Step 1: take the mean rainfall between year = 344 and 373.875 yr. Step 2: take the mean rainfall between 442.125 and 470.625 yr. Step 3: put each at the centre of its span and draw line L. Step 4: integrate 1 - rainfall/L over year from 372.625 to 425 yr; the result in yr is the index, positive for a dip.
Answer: 5.1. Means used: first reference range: 76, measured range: 73.5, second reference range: 89.4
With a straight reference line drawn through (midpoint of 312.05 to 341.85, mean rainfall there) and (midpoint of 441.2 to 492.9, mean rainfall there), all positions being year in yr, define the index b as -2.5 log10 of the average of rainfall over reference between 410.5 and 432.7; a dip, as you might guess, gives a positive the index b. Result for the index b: 0.191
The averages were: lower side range 74.9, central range 70.3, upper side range 88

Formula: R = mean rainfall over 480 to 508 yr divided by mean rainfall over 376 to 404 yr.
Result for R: 1.1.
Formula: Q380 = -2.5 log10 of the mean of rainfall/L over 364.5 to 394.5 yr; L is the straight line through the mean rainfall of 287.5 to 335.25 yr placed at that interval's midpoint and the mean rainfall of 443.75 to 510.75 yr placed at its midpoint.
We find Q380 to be 0.06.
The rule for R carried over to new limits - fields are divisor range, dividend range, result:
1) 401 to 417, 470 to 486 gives 1.22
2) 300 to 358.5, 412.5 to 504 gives 1.08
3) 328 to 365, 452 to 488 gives 1.20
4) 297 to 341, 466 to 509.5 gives 1.14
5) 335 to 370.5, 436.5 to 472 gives 1.14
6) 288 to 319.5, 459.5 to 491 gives 1.25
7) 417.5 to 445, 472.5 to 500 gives 1.18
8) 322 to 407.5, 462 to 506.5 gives 1.15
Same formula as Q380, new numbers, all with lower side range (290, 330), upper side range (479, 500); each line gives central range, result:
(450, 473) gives -0.192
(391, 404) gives 0.049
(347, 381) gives 0.001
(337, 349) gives -0.041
